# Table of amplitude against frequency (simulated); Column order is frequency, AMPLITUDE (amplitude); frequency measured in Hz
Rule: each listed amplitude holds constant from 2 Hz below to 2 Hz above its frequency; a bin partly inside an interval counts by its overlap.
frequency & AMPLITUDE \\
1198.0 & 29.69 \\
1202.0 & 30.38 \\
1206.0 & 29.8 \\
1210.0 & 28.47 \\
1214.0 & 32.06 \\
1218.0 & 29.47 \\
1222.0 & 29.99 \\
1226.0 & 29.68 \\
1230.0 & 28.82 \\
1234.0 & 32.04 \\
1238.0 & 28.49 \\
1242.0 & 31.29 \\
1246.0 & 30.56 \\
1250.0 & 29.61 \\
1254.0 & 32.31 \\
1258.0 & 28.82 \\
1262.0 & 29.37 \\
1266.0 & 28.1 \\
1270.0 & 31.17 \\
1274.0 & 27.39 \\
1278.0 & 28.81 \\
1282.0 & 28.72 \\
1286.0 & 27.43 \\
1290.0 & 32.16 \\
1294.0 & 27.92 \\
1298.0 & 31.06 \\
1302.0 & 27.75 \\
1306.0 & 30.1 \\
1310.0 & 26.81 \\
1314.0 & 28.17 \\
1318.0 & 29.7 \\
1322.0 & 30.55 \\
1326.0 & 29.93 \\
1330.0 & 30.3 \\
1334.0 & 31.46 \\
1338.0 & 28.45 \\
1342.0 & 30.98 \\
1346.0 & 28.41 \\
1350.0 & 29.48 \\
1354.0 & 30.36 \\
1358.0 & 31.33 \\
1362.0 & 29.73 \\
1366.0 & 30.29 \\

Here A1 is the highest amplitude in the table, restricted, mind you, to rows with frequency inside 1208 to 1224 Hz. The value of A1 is 32.06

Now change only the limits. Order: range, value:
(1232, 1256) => 32.31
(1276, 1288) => 28.81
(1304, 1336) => 31.46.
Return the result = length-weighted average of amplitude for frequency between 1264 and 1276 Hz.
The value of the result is 28.9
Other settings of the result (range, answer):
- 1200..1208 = 30.1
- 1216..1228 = 29.7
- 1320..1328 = 30.2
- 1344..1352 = 28.9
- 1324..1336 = 30.6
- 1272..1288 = 28.1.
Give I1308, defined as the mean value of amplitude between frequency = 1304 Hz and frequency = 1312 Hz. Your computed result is 28.5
